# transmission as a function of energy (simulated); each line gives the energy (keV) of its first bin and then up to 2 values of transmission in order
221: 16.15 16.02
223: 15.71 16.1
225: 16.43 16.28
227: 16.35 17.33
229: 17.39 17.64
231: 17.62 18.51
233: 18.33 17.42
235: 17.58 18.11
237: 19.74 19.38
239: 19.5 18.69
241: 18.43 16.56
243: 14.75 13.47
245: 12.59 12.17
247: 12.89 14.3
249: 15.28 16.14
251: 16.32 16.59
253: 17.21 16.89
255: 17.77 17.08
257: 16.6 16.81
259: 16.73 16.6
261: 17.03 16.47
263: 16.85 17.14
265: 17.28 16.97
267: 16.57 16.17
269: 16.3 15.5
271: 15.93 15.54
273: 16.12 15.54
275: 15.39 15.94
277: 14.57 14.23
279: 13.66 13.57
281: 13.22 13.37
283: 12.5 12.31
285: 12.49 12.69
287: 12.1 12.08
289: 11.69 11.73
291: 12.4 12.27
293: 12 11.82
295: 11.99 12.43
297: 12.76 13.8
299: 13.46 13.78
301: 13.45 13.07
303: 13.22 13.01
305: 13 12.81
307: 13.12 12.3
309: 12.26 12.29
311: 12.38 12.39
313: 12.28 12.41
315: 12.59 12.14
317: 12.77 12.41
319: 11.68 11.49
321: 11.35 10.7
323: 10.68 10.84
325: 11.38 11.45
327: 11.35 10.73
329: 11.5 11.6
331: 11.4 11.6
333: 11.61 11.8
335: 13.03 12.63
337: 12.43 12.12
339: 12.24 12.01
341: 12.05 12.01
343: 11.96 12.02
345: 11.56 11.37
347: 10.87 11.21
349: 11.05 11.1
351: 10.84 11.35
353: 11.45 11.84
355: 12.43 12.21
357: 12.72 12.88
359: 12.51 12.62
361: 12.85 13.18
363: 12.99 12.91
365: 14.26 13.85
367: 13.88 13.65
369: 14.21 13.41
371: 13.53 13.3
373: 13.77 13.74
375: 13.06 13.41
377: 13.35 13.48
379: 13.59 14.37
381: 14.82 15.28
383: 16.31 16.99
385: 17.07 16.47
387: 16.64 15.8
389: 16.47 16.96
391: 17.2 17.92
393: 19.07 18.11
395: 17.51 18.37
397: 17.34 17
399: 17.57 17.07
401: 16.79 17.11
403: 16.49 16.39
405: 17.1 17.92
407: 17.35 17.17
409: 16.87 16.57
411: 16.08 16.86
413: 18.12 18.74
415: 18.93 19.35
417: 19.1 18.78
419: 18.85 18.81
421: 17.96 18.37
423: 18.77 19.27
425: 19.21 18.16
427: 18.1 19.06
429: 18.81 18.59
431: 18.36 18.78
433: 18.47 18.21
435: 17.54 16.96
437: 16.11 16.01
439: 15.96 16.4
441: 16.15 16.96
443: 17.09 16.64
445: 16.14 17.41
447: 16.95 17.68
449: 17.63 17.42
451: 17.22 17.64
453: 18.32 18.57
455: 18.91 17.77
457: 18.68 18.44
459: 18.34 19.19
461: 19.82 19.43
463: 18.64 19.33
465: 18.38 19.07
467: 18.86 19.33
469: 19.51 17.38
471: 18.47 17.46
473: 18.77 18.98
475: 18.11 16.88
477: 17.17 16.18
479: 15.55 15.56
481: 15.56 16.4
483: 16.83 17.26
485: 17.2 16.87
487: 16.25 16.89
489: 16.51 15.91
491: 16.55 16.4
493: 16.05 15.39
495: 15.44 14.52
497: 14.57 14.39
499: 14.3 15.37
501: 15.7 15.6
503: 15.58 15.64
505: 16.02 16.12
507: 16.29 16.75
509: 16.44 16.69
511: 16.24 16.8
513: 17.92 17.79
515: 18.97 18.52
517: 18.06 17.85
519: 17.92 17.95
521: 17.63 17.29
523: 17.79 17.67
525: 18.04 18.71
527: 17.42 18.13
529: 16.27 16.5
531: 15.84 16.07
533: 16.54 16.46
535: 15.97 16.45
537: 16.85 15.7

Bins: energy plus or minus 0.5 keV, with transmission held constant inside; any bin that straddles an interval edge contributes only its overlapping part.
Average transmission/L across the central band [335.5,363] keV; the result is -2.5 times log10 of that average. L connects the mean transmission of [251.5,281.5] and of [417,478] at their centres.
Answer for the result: 0.38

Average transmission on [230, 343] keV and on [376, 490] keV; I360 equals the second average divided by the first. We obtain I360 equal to 1.24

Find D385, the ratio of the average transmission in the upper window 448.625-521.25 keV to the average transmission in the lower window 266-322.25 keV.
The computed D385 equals 1.30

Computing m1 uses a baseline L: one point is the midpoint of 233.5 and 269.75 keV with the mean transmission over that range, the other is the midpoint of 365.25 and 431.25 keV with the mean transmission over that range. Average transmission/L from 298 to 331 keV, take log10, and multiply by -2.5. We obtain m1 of 0.34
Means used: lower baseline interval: 16.6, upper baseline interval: 16.7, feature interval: 12.2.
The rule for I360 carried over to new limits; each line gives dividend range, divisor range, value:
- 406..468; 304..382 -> 1.45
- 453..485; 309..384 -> 1.45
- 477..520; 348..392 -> 1.18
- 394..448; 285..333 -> 1.45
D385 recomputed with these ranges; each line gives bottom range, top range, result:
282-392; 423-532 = 1.35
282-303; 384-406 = 1.37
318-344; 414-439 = 1.57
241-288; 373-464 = 1.13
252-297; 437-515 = 1.16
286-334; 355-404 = 1.24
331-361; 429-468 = 1.50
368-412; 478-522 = 1.03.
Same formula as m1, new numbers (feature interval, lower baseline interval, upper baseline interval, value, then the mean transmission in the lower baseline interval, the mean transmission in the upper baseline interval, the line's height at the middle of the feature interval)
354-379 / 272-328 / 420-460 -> 0.15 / 12.7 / 17.8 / 15.1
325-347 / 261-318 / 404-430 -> 0.28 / 13.7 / 18.1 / 15.3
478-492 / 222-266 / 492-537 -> 0.02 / 16.7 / 16.6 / 16.6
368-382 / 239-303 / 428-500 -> 0.17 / 14.8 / 17.3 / 16.1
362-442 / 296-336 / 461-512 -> -0.14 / 12.2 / 16.8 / 14.5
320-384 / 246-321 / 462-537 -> 0.20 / 14.1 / 17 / 15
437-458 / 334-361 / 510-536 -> -0.15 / 12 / 17.3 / 15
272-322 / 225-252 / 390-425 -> 0.30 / 16.6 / 17.8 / 17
